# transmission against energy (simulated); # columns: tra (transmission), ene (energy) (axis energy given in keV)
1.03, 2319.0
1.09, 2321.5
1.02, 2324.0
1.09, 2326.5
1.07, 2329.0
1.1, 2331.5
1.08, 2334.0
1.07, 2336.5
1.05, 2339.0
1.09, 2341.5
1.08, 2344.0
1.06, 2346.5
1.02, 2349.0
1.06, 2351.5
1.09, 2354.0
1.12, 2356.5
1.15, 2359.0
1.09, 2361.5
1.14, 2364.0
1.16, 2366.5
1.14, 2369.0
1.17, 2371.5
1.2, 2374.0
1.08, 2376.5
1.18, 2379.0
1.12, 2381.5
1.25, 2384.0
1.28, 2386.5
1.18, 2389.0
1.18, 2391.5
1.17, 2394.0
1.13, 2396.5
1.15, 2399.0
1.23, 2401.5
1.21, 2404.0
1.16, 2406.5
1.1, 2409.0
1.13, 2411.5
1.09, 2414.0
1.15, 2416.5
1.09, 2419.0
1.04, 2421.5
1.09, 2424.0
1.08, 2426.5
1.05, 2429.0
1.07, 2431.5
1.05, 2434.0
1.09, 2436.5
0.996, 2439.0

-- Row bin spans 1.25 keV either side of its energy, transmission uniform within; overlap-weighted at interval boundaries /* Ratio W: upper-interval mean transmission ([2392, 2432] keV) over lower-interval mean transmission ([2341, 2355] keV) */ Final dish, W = 1.1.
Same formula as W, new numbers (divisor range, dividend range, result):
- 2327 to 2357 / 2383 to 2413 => 1.10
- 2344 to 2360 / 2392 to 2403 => 1.08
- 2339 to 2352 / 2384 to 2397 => 1.13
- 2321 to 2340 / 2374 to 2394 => 1.10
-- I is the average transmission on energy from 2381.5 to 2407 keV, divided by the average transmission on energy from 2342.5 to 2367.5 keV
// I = 1.1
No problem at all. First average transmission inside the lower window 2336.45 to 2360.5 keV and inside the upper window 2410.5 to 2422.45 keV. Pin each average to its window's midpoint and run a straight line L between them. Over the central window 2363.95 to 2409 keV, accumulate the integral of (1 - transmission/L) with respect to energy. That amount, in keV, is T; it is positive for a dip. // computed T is -3.4 keV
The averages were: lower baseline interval 1.08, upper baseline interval 1.1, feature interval 1.17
